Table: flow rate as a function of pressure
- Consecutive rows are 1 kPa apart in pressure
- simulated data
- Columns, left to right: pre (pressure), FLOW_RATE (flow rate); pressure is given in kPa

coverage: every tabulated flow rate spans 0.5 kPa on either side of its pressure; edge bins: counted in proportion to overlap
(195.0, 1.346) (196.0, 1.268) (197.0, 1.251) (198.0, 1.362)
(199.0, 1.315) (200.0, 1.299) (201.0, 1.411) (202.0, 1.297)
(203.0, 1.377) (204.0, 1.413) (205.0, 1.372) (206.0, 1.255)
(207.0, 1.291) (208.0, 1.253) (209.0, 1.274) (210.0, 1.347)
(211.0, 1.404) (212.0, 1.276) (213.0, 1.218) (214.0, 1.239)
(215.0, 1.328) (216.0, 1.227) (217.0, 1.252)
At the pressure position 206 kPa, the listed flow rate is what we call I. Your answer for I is 1.255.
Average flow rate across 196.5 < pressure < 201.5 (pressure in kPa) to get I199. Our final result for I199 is 1.33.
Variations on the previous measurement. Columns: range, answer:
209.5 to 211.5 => 1.38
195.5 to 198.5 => 1.29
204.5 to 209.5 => 1.29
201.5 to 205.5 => 1.36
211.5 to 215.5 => 1.27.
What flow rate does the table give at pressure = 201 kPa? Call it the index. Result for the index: 1.411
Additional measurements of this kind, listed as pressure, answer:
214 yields 1.239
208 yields 1.253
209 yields 1.274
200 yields 1.299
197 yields 1.251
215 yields 1.328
